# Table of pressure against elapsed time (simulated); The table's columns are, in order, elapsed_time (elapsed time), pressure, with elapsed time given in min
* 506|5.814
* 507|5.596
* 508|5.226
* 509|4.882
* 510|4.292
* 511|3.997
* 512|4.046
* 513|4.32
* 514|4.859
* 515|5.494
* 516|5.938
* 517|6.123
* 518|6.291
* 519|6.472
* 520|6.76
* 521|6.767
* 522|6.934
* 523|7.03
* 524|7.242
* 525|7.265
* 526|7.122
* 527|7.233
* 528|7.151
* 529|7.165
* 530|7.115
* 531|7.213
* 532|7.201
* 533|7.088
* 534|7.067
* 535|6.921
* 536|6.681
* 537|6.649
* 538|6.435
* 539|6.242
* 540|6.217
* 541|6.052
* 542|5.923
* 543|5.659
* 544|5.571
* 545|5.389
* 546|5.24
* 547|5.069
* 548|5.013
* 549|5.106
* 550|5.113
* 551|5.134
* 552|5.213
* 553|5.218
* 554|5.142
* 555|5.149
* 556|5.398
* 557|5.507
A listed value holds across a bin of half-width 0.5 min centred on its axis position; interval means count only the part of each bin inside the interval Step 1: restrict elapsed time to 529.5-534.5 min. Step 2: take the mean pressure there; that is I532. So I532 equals 7.14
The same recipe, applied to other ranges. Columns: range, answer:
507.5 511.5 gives 4.6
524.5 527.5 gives 7.21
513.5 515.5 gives 5.18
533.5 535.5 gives 6.99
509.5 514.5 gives 4.3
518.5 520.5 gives 6.62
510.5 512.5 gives 4.02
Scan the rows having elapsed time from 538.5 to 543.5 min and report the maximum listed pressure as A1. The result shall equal 6.242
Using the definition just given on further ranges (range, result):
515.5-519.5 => 6.472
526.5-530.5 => 7.233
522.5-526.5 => 7.265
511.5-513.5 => 4.32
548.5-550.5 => 5.113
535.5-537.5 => 6.681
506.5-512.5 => 5.596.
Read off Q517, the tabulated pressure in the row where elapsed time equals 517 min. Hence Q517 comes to 6.123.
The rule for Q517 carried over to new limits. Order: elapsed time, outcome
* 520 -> 6.76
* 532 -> 7.201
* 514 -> 4.859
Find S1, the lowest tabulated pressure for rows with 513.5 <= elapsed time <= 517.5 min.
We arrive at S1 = 4.859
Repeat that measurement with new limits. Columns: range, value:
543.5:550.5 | 5.013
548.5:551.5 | 5.106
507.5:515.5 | 3.997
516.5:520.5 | 6.123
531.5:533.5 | 7.088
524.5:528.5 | 7.122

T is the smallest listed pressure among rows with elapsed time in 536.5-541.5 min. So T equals 6.052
